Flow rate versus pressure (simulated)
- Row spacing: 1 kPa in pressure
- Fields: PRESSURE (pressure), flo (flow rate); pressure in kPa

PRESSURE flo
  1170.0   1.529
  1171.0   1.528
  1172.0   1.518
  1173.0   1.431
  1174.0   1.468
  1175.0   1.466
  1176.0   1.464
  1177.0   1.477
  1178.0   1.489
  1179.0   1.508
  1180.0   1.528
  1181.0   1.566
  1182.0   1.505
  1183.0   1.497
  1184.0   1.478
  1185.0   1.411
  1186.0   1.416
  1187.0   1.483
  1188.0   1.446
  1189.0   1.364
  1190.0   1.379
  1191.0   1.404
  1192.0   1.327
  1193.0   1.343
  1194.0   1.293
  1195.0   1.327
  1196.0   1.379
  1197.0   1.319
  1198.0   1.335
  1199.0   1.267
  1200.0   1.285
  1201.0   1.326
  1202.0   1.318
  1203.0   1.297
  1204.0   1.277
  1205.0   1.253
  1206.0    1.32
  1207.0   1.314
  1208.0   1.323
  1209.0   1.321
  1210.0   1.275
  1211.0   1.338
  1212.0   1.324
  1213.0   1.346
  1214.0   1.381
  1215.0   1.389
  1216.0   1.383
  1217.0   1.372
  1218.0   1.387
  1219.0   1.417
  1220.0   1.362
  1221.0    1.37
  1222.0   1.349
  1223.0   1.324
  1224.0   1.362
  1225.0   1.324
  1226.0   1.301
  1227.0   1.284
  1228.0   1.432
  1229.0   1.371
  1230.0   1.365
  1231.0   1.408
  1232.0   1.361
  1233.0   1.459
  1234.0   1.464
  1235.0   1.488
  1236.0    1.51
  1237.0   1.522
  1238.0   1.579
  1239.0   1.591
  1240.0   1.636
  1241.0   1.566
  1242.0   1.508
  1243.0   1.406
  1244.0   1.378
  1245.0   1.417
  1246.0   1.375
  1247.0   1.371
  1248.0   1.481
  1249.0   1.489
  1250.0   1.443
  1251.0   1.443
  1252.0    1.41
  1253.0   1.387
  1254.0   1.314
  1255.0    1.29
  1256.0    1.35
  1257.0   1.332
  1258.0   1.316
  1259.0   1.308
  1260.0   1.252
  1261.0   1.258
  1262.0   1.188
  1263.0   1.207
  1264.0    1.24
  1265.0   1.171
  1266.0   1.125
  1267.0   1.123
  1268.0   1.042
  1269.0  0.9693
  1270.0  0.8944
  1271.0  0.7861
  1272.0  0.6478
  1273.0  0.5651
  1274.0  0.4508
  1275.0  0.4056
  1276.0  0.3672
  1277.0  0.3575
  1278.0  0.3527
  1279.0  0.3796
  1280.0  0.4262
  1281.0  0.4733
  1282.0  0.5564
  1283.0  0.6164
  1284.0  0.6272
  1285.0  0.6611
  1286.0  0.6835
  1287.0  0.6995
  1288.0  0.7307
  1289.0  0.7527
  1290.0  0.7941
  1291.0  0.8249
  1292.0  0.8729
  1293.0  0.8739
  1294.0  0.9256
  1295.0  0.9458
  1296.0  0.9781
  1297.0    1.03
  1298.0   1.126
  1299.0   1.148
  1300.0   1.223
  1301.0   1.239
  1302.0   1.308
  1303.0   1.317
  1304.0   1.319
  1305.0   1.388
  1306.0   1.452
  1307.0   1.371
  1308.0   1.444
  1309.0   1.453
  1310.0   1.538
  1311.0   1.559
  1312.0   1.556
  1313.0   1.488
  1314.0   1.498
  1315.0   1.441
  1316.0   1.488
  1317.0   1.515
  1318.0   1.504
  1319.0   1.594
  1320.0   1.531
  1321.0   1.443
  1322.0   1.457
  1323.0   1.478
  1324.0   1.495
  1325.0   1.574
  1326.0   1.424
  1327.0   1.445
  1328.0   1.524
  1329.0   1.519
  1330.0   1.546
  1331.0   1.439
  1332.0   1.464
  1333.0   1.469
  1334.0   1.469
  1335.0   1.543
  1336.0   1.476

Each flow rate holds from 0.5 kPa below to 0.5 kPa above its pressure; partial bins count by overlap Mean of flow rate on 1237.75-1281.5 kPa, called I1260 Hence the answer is 1.11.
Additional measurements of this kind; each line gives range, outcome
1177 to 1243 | 1.4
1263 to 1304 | 0.829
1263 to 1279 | 0.768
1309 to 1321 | 1.51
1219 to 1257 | 1.42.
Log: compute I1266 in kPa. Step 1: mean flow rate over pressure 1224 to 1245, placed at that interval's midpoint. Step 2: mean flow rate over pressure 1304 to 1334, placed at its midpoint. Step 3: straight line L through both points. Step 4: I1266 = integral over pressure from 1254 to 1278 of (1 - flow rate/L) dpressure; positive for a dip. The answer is 7.9 kPa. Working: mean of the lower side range 1.44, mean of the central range 0.978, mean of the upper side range 1.48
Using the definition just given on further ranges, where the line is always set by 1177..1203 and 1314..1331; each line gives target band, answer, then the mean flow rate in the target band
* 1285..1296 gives 4.9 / 0.811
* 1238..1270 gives 2.5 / 1.33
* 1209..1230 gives 1.0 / 1.35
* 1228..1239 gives -0.2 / 1.46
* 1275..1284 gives 6.2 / 0.45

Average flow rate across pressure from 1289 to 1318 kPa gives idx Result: 1.25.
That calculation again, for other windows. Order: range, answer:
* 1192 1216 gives 1.32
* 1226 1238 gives 1.43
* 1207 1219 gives 1.35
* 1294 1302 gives 1.1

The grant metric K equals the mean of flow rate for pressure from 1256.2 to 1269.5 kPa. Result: 1.2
